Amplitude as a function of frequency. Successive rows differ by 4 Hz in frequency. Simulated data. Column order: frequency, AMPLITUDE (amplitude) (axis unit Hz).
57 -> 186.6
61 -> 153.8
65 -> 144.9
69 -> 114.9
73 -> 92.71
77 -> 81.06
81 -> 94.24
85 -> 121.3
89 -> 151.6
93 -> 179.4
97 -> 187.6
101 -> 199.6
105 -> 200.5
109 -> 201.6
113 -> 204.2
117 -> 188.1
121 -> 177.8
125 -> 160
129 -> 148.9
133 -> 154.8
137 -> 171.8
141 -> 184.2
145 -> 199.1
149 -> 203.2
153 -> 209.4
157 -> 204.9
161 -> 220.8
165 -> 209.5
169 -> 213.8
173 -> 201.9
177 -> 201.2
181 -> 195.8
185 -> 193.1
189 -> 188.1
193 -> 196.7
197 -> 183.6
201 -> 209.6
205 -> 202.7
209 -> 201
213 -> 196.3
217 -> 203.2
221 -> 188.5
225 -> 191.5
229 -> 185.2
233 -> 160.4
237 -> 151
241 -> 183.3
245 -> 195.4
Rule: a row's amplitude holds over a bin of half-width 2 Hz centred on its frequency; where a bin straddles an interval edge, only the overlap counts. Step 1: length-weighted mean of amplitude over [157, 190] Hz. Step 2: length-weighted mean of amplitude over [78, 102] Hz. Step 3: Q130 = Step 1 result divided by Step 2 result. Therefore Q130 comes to 1.4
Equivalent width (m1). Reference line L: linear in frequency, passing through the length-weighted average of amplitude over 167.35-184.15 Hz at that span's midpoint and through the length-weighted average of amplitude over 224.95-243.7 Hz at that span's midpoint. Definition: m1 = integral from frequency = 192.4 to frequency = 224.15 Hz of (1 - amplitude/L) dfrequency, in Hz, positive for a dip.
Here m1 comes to -2.0 Hz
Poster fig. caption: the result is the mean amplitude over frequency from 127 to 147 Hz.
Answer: 172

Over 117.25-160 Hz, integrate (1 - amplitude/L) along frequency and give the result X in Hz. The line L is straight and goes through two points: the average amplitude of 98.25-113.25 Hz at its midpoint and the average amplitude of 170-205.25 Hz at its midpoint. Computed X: 3.5 Hz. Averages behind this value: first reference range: 200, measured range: 183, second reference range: 197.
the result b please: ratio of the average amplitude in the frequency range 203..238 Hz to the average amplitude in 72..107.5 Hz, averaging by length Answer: 1.27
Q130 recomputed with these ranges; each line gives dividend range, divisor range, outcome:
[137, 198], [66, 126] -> 1.27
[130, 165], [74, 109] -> 1.26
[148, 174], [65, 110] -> 1.43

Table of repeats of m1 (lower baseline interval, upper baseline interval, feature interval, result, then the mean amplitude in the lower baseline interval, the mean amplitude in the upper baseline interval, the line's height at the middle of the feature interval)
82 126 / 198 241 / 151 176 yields -3.6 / 178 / 189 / 183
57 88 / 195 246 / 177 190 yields -1.7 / 121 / 188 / 171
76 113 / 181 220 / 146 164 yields -2.7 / 162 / 197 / 182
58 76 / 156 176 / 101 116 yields -3.6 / 127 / 210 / 162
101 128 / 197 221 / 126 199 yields 0.4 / 188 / 200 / 194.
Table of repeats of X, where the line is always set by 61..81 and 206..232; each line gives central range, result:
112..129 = -4.8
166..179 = -3.0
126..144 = -2.4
